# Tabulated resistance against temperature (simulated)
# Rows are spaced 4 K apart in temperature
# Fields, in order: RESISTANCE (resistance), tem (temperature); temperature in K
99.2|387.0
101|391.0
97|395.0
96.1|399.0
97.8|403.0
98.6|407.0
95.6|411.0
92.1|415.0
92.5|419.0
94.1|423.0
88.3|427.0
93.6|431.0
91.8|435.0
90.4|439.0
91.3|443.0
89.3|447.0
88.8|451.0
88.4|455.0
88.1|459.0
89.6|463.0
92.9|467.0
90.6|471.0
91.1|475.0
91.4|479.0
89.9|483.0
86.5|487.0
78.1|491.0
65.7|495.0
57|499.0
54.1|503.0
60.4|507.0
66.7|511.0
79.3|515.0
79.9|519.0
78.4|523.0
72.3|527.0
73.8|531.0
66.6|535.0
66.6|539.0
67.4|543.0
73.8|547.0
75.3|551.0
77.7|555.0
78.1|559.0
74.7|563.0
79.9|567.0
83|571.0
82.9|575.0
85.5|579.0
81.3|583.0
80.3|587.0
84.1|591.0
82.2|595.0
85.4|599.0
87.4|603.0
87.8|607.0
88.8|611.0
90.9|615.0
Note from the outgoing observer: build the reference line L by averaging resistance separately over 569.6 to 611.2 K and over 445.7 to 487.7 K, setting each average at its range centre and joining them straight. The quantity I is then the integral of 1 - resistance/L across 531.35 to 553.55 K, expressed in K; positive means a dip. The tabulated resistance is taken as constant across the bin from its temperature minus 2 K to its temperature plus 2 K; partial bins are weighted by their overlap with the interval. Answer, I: 4.1 K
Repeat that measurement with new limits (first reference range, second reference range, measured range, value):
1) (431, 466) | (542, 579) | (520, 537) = 1.7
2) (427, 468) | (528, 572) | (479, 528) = 5.0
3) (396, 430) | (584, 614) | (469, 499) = 2.7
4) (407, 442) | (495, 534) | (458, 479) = -2.5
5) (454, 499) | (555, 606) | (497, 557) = 9.8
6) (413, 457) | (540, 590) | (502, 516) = 3.1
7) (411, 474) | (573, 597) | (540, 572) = 3.3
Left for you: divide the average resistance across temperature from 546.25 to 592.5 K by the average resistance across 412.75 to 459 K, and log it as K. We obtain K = 0.88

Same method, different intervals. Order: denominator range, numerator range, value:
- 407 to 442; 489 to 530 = 0.75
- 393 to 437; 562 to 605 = 0.88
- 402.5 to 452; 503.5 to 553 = 0.77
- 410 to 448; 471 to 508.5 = 0.83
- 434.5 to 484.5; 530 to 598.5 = 0.86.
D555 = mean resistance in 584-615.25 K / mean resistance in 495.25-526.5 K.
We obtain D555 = 1.3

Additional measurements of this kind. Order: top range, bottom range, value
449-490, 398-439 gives 0.95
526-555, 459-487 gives 0.79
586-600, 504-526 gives 1.15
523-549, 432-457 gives 0.78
